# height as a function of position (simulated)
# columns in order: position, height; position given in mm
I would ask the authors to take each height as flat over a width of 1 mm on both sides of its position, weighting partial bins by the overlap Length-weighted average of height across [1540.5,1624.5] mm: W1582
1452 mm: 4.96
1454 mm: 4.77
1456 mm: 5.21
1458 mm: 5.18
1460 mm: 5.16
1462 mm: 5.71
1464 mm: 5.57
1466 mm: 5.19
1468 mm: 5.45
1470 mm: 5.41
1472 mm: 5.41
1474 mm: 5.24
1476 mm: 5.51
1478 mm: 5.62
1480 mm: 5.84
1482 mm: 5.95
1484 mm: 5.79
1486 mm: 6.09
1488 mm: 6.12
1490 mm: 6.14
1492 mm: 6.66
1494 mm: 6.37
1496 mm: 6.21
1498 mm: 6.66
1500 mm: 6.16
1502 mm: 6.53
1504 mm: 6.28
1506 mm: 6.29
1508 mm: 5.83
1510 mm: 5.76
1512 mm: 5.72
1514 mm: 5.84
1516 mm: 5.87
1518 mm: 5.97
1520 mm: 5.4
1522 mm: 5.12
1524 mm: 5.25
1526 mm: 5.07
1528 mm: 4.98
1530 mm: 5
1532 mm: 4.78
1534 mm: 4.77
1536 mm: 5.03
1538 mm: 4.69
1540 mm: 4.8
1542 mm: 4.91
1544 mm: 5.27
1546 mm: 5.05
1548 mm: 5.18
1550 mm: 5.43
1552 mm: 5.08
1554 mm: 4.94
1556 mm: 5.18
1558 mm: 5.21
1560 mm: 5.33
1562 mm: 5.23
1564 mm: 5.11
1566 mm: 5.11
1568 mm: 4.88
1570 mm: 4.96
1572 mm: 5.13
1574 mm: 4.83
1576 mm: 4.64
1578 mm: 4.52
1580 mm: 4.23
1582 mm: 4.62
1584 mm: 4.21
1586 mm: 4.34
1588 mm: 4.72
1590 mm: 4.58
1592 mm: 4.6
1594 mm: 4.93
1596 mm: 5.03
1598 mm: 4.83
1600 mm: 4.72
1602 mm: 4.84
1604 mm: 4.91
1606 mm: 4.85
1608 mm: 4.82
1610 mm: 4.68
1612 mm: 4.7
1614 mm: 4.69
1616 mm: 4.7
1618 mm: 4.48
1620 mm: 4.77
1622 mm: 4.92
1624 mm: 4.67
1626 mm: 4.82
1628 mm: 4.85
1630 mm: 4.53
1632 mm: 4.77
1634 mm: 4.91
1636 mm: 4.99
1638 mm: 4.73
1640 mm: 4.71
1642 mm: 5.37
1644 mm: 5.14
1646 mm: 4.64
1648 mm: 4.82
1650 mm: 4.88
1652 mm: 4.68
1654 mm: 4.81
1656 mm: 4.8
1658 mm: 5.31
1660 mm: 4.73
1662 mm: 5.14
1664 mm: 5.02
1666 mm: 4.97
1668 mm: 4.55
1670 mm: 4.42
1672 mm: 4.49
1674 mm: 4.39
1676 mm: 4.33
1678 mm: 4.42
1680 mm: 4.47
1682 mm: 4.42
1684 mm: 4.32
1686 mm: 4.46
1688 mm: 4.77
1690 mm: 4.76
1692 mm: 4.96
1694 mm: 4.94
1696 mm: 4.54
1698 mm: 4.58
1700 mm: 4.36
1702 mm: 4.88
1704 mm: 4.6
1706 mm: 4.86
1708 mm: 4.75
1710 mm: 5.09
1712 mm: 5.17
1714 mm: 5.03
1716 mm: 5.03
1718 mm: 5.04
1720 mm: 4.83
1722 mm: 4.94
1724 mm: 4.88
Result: 4.85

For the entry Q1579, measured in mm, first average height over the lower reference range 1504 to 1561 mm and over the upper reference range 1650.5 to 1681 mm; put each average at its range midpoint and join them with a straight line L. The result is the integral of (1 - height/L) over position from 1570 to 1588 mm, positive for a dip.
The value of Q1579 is 1.7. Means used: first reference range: 5.29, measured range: 4.6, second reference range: 4.7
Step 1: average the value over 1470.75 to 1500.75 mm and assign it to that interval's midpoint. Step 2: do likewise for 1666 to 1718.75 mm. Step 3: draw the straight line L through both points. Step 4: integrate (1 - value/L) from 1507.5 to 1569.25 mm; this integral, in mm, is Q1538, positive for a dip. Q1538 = 4.8 mm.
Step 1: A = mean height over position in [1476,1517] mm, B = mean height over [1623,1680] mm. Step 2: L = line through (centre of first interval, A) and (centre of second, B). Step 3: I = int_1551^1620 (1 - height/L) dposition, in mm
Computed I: 6.7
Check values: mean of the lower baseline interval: 6.07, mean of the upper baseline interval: 4.78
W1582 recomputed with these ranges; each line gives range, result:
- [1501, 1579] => 5.26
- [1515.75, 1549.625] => 5.12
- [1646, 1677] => 4.75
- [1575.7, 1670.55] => 4.76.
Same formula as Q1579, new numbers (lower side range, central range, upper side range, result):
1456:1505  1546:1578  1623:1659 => 1.64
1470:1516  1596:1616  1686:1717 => 2.09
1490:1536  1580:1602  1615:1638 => 1.82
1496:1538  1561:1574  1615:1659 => 0.57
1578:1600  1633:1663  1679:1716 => -1.52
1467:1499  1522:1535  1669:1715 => 1.49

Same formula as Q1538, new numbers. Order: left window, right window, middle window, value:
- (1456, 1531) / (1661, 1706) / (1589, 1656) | 2.5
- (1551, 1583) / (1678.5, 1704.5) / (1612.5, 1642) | 0.1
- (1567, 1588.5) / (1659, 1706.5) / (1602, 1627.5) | -0.6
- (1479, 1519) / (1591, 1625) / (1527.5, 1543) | 2.2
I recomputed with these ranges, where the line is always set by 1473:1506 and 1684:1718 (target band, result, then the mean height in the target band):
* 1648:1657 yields 0.5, 4.8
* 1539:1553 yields 1.5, 5.1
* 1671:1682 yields 1.2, 4.42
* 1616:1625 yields 1.0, 4.71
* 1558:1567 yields 0.7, 5.2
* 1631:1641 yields 0.7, 4.82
